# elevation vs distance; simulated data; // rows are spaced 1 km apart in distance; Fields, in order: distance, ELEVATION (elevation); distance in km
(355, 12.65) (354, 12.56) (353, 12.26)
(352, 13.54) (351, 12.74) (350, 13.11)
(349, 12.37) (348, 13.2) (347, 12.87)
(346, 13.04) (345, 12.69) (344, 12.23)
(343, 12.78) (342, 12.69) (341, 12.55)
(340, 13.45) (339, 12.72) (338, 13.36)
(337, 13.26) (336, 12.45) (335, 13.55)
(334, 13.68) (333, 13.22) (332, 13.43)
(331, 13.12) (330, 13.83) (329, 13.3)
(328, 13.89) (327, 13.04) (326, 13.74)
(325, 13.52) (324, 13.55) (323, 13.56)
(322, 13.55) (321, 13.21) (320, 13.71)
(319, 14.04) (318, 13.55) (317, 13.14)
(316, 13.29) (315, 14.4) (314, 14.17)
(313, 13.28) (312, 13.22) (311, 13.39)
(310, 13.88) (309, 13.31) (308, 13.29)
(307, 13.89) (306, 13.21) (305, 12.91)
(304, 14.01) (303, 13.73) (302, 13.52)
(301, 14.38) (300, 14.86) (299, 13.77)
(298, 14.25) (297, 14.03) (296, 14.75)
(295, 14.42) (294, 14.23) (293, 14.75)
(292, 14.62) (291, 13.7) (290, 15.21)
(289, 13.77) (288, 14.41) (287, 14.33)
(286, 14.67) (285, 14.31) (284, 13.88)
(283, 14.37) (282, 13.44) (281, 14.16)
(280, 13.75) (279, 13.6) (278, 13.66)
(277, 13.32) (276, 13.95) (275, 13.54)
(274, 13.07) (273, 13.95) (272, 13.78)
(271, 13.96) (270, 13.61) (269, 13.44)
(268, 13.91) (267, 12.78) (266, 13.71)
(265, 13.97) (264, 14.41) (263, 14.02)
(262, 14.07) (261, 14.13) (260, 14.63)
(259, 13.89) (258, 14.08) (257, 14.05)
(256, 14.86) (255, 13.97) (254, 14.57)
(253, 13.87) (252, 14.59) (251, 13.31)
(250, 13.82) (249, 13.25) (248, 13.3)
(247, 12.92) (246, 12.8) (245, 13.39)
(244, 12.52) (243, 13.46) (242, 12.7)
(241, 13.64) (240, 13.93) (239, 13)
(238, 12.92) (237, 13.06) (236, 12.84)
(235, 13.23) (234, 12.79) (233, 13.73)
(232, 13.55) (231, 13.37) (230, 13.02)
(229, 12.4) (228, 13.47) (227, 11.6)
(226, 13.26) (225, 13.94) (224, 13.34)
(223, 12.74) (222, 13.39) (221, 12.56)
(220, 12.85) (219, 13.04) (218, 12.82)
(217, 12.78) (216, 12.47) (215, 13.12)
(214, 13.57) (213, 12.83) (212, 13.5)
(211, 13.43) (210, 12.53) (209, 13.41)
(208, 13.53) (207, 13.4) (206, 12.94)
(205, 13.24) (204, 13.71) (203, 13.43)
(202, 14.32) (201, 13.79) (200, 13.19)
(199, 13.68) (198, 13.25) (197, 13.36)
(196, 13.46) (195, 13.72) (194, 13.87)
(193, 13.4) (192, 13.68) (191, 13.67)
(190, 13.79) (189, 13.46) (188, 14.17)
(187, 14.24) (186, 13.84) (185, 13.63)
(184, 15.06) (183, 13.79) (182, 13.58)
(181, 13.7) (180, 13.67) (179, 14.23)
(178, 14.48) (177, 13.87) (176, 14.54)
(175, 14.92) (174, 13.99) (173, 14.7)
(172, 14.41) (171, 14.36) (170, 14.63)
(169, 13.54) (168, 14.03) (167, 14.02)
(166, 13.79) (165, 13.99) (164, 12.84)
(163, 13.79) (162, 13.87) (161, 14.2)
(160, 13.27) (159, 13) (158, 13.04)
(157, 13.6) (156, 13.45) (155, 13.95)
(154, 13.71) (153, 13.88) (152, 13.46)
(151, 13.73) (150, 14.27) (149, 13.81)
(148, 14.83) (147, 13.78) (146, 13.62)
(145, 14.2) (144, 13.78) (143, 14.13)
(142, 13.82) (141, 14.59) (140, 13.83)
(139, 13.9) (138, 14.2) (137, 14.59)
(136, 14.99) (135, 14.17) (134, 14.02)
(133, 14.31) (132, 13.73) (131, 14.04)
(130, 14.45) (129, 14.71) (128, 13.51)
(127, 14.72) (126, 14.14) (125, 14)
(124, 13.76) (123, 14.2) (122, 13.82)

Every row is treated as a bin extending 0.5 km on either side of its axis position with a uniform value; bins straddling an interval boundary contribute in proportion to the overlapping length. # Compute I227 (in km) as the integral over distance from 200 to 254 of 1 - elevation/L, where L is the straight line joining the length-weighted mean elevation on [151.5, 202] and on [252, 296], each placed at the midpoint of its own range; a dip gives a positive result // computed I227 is 2.8 km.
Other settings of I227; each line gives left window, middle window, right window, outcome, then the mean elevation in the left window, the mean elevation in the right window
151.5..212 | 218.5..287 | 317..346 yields -0.1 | 13.8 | 13.3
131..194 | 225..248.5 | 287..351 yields 1.1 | 14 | 13.6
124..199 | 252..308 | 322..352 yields -2.5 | 14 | 13.1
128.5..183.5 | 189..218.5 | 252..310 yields 1.3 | 14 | 14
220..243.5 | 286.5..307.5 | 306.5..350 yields -1.4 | 13.1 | 13.3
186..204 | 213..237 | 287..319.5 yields 1.2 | 13.7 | 13.9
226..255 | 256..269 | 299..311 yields -0.5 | 13.3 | 13.7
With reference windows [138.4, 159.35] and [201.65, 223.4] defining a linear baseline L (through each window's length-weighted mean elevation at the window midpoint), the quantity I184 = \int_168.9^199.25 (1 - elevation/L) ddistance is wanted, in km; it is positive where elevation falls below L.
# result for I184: -1.1 km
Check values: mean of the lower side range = 13.8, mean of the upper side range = 13.2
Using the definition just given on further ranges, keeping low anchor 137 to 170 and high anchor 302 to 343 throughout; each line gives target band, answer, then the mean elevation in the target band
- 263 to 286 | -0.41 km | 13.8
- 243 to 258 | -0.08 km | 13.7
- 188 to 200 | 0.13 km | 13.6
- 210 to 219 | 0.43 km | 13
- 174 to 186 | -0.30 km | 14.1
